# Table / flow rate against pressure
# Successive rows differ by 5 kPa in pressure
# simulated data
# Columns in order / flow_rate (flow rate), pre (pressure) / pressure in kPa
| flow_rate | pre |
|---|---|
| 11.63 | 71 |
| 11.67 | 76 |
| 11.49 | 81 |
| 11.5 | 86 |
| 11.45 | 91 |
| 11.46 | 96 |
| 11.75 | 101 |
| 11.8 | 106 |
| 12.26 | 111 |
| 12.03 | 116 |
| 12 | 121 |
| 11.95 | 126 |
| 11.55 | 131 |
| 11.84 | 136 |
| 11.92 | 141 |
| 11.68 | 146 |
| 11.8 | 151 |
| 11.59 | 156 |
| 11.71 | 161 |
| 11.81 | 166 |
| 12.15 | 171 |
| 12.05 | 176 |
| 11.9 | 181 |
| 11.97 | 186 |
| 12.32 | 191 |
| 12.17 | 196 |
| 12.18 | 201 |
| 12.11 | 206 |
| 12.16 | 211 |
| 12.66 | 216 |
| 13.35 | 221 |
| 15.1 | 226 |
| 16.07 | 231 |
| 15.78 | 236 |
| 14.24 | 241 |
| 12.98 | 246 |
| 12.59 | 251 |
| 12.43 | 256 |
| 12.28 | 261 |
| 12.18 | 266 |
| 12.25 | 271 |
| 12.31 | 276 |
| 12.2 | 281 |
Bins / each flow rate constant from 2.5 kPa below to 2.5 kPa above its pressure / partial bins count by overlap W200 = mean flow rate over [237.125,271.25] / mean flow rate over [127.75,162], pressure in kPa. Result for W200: 1.10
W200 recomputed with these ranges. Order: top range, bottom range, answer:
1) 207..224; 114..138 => 1.07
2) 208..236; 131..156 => 1.19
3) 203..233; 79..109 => 1.17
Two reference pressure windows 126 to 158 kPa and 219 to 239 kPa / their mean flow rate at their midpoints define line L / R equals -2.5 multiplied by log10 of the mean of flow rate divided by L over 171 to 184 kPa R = 0.10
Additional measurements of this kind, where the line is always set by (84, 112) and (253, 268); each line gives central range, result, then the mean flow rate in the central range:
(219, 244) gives -0.217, 14.9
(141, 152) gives 0.009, 11.8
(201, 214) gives -0.005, 12.2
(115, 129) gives -0.019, 12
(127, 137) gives 0.009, 11.7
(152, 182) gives 0.008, 11.9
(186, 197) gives -0.014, 12.2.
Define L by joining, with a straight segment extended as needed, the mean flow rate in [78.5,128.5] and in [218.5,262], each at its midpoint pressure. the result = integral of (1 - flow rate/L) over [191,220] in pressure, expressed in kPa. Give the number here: 2.3 kPa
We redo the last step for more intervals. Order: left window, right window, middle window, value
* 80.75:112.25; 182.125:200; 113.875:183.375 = 0.4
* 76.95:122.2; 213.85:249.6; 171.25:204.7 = 3.3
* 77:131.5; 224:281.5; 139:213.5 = 3.4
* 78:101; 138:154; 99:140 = -0.8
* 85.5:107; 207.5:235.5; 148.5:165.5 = 1.4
